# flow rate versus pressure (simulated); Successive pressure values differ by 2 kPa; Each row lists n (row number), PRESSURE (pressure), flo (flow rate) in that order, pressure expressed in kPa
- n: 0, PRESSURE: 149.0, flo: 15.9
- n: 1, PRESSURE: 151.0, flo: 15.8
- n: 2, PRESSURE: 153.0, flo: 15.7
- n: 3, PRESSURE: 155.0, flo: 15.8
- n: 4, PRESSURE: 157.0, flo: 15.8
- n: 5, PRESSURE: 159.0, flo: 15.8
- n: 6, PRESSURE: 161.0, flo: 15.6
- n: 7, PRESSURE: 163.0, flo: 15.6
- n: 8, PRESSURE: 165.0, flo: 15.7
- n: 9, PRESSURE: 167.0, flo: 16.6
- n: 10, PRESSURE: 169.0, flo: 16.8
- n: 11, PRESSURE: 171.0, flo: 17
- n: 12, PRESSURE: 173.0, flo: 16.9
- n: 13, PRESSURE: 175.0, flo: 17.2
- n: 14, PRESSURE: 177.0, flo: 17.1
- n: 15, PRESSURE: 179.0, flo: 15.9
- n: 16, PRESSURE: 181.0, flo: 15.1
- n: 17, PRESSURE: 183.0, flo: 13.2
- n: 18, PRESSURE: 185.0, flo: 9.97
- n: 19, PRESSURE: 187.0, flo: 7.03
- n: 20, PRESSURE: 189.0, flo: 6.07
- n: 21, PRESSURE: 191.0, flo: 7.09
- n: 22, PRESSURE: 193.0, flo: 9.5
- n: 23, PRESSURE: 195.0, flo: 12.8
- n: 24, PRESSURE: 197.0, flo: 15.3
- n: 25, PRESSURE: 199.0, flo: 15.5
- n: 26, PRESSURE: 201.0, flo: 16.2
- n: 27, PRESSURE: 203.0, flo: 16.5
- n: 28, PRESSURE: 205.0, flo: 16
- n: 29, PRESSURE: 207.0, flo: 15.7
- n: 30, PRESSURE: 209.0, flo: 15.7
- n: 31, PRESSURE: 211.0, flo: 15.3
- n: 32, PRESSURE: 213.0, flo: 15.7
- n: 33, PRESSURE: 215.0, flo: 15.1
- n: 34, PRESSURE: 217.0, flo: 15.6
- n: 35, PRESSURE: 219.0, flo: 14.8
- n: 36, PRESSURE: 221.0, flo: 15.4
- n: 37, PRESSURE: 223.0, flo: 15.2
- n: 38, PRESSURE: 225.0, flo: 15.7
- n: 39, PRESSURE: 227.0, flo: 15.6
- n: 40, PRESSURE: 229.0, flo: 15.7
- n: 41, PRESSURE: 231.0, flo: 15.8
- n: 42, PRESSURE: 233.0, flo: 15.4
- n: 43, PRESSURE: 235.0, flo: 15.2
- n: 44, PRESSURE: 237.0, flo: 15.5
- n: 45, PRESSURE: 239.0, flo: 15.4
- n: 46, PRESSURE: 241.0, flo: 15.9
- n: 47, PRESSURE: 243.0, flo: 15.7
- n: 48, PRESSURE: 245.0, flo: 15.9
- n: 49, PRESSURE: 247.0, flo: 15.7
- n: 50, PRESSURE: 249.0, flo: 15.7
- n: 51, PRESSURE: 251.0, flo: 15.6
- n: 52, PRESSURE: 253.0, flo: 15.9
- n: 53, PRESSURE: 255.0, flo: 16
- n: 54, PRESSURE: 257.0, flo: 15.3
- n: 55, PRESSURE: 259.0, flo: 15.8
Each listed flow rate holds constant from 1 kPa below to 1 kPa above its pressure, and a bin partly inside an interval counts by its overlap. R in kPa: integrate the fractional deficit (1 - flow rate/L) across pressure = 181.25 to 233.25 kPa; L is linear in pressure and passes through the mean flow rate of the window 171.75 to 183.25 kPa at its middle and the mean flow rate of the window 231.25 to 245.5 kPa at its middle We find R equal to 6.27 kPa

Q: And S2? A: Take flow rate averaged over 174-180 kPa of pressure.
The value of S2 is 16.7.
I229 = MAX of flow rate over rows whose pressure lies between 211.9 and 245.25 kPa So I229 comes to 15.9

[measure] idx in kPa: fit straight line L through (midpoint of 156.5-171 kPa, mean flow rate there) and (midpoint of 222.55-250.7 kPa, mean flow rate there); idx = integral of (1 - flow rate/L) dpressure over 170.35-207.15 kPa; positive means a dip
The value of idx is 5.3 kPa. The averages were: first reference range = 16.1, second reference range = 15.6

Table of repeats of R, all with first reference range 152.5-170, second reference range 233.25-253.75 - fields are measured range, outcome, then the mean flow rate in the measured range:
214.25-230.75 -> 0.3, 15.4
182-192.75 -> 4.8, 8.73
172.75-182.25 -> -0.3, 16.3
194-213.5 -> 0.4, 15.5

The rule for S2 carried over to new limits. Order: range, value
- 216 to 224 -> 15.2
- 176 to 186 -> 14.3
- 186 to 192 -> 6.73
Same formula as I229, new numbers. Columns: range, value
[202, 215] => 16.5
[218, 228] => 15.7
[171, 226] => 17.2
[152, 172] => 17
